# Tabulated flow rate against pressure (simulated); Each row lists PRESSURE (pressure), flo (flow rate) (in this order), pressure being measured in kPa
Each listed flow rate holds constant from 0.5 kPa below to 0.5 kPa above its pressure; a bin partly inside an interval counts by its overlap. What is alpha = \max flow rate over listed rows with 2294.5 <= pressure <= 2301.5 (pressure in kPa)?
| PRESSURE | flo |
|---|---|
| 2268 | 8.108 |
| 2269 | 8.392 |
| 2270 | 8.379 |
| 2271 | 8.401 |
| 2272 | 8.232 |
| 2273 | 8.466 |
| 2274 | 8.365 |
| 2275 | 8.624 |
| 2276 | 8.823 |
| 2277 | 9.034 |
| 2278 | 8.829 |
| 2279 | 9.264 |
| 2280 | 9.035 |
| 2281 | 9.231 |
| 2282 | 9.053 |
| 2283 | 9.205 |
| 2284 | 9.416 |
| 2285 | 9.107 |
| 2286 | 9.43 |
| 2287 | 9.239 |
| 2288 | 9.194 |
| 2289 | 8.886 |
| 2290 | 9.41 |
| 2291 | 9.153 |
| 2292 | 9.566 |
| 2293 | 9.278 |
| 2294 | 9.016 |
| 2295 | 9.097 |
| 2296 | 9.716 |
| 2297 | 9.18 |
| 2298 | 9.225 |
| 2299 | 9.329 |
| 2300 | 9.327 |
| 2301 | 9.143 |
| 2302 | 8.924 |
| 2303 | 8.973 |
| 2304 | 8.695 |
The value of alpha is 9.716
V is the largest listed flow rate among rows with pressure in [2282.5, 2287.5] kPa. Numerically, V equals 9.43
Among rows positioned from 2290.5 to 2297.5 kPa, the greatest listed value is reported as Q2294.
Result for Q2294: 9.716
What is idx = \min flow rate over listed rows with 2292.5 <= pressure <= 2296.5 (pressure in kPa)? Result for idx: 9.016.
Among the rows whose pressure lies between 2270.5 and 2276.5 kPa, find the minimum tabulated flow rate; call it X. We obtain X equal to 8.232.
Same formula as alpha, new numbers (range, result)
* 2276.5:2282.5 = 9.264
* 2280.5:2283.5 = 9.231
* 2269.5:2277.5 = 9.034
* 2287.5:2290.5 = 9.41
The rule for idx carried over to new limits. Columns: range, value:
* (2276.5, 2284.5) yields 8.829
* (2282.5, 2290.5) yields 8.886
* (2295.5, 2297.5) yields 9.18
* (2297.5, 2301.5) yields 9.143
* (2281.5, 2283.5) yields 9.053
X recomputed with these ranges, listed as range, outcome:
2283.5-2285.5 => 9.107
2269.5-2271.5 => 8.379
